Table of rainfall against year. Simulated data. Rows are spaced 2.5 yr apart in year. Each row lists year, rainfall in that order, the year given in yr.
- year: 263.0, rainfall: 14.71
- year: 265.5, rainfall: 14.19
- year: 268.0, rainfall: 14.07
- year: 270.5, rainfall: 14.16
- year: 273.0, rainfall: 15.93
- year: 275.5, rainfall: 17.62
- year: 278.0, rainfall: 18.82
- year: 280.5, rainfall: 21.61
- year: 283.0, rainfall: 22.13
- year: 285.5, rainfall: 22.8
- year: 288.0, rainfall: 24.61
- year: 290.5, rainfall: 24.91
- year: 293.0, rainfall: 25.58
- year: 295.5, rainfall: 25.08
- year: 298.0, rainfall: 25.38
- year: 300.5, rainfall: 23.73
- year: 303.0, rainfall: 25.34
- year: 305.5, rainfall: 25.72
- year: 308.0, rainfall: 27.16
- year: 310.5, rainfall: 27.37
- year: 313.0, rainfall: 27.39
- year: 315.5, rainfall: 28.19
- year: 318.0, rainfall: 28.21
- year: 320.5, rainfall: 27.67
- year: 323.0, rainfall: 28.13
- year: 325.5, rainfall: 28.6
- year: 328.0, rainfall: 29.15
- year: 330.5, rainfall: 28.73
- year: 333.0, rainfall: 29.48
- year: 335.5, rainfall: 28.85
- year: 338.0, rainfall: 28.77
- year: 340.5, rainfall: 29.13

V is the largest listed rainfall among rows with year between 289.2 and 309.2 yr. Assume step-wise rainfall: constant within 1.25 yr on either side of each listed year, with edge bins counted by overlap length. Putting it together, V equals 27.16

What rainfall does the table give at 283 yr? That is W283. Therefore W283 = 22.13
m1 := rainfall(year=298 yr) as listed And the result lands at 25.38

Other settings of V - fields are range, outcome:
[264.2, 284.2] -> 22.13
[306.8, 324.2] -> 28.21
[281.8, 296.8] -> 25.58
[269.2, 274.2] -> 15.93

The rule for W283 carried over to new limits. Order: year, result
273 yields 15.93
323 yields 28.13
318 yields 28.21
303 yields 25.34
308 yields 27.16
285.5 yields 22.8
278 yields 18.82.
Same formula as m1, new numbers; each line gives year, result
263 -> 14.71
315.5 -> 28.19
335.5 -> 28.85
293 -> 25.58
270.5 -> 14.16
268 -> 14.07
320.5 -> 27.67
